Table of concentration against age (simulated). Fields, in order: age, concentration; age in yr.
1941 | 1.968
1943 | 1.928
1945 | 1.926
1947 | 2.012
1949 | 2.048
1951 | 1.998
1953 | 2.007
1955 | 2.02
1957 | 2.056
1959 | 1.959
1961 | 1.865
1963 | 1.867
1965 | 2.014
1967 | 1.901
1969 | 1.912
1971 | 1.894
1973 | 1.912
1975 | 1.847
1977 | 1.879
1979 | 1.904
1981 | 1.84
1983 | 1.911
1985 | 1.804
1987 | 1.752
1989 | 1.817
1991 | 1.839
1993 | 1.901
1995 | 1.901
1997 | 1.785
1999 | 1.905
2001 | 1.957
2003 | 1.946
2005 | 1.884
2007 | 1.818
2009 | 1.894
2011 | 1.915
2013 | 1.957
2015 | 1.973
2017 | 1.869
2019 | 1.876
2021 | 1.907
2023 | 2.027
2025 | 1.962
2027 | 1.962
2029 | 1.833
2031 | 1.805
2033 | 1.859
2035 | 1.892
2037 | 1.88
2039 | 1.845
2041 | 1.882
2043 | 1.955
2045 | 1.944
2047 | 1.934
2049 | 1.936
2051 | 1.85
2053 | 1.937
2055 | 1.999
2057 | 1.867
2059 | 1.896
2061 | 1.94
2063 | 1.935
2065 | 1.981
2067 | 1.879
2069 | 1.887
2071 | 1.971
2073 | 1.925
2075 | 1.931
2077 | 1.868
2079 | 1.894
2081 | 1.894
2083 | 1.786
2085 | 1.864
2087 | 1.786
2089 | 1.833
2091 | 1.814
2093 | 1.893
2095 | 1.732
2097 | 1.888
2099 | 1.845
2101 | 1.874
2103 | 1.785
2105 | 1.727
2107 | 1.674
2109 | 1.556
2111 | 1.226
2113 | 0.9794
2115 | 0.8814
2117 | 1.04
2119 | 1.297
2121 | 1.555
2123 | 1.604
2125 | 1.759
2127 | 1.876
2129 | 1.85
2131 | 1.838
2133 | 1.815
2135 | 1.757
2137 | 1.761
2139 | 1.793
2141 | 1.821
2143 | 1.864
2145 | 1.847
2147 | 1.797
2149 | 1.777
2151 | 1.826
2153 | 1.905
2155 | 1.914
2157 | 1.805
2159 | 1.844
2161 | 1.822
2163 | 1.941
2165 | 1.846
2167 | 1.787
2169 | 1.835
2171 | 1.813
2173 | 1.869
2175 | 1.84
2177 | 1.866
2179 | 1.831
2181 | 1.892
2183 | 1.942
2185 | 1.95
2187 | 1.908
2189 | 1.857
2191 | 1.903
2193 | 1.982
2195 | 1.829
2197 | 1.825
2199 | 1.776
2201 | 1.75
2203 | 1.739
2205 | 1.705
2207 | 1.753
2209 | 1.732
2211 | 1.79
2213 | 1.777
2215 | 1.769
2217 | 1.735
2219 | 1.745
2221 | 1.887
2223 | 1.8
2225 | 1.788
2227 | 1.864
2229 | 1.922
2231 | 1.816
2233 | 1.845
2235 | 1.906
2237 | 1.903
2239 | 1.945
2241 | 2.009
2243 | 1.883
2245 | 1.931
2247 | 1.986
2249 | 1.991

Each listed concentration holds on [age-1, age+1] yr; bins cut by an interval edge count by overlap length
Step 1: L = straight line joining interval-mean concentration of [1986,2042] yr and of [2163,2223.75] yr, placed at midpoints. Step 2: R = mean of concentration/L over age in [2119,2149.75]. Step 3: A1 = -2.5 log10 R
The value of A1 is 0.049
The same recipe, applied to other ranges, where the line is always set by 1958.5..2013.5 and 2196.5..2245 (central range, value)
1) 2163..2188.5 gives -0.020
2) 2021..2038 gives -0.018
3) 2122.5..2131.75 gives 0.031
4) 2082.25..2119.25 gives 0.154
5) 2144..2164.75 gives -0.005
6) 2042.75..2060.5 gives -0.033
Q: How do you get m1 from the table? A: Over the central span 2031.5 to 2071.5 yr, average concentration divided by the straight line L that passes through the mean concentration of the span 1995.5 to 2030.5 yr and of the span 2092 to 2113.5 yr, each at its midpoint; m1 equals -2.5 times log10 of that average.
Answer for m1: -0.06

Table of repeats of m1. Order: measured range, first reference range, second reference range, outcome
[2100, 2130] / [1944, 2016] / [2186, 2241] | 0.23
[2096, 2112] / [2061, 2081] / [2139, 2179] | 0.12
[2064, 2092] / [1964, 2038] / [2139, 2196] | 0.00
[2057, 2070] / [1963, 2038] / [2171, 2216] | -0.03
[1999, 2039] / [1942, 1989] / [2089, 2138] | -0.05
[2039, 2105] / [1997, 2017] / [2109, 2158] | -0.07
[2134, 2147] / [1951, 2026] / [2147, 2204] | 0.03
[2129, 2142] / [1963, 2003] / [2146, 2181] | 0.03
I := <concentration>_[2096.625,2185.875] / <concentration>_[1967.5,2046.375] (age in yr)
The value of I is 0.9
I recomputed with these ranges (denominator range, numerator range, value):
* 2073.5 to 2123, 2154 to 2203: 1.12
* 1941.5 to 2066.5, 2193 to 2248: 0.96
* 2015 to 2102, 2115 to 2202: 0.95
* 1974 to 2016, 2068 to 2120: 0.90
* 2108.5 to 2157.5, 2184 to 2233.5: 1.10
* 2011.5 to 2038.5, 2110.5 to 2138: 0.80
